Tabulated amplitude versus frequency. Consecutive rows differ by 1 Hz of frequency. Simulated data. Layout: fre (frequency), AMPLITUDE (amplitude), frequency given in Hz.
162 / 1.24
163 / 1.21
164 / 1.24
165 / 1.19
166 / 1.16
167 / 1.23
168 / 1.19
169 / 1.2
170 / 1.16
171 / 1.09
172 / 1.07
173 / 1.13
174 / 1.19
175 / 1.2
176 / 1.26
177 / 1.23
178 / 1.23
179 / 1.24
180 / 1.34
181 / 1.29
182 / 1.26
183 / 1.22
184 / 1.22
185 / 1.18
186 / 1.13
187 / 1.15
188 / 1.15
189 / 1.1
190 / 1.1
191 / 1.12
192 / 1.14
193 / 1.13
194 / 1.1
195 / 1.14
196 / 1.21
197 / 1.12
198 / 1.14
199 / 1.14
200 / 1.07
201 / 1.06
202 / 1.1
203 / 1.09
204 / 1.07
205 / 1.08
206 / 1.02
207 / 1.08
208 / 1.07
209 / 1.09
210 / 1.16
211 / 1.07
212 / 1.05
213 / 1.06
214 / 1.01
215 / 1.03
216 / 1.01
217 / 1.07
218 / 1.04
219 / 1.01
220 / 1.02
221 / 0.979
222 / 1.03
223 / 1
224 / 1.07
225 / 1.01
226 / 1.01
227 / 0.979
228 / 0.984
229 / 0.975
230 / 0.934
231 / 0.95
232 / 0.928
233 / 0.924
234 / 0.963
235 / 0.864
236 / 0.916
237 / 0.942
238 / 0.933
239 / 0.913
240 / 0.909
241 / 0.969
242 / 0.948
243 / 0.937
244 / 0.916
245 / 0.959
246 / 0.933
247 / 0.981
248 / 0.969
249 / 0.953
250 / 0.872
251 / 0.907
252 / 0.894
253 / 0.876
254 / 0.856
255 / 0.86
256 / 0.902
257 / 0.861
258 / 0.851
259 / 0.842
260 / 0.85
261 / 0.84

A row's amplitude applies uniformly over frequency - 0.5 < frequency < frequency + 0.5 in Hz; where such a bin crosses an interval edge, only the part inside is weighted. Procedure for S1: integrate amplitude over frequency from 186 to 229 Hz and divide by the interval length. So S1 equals 1.07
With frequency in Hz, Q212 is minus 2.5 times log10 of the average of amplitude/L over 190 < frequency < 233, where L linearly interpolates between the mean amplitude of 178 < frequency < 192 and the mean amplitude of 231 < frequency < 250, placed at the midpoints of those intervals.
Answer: 0.015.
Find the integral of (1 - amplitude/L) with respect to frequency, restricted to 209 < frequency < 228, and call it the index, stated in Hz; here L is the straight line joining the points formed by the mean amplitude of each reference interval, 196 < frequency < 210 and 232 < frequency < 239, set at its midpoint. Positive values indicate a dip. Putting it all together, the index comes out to -0.4 Hz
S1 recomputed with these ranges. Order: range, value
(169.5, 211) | 1.15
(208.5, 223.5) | 1.04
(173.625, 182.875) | 1.25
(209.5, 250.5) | 0.98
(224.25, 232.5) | 0.974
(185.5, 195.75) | 1.13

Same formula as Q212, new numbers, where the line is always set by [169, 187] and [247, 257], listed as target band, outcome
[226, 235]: 0.040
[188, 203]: 0.010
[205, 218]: 0.005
